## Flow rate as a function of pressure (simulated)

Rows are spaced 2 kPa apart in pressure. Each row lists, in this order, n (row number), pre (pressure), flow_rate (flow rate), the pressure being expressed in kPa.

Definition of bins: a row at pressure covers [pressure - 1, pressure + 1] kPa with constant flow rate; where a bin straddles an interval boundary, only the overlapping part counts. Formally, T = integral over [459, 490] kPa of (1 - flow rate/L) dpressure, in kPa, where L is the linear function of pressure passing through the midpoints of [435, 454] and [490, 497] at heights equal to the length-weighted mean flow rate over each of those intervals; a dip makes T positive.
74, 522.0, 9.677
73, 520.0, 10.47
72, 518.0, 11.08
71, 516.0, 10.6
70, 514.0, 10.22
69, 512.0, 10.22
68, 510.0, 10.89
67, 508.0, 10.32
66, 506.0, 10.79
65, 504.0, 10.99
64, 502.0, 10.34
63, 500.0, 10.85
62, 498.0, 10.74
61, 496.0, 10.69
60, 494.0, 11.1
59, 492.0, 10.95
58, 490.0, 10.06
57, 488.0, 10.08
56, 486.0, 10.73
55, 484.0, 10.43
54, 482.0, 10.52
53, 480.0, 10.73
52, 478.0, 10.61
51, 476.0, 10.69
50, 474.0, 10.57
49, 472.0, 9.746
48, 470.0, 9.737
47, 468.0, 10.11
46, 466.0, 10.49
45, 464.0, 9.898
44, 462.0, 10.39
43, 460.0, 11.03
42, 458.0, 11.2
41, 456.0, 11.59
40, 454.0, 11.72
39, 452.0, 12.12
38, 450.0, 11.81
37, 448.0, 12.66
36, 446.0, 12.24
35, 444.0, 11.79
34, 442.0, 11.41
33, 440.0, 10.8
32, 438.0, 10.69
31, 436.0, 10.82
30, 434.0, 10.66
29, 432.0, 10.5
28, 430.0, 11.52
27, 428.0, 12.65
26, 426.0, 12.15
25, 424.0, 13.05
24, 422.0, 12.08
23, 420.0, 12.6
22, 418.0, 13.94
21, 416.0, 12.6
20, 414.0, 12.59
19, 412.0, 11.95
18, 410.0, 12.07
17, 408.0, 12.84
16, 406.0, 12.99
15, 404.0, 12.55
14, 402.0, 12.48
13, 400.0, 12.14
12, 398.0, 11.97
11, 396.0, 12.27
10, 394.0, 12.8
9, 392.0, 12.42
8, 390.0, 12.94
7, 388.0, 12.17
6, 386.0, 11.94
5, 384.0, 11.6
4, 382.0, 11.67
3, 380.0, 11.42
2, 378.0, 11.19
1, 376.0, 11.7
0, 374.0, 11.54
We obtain 2.0 kPa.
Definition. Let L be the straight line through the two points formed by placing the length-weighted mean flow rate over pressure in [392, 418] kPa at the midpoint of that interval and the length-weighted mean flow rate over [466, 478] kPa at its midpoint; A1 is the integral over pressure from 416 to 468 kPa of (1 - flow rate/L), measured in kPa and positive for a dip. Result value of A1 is -1.55 kPa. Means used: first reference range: 12.5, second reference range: 10.2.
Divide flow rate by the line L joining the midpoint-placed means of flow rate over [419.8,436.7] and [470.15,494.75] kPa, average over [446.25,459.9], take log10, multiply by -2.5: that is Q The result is -0.06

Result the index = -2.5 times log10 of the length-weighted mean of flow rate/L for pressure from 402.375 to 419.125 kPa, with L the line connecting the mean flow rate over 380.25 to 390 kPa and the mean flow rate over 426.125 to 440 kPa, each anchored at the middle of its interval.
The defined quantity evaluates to -0.10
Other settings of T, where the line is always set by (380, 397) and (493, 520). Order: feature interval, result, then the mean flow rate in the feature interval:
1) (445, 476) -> 0.7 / 11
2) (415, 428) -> -1.1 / 12.7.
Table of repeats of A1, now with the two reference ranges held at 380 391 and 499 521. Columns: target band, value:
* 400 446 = -1.8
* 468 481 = 0.8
